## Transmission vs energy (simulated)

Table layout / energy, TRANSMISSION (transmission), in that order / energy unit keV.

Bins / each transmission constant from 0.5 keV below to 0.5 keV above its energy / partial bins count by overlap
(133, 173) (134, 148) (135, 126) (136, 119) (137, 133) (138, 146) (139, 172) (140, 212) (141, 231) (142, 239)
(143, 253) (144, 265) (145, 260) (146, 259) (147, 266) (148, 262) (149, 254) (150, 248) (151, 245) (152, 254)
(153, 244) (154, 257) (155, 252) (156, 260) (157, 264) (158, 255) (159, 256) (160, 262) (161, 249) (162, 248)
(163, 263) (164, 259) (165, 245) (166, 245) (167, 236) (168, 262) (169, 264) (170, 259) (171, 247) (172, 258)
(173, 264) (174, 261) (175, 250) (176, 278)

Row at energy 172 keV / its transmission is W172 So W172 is 258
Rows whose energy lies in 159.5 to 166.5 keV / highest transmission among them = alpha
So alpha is 263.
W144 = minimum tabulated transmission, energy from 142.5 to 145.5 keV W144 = 253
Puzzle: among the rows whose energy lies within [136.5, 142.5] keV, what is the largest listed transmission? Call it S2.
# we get 239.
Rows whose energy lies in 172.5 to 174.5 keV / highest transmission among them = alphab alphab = 264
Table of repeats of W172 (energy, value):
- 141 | 231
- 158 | 255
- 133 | 173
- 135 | 126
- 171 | 247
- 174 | 261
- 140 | 212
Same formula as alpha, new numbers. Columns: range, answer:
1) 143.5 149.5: 266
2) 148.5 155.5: 257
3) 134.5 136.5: 126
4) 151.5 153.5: 254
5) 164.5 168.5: 262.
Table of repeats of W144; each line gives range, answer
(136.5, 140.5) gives 133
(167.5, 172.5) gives 247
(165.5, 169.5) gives 236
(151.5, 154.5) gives 244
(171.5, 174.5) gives 258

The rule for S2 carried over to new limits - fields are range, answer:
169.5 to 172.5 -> 259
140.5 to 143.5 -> 253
